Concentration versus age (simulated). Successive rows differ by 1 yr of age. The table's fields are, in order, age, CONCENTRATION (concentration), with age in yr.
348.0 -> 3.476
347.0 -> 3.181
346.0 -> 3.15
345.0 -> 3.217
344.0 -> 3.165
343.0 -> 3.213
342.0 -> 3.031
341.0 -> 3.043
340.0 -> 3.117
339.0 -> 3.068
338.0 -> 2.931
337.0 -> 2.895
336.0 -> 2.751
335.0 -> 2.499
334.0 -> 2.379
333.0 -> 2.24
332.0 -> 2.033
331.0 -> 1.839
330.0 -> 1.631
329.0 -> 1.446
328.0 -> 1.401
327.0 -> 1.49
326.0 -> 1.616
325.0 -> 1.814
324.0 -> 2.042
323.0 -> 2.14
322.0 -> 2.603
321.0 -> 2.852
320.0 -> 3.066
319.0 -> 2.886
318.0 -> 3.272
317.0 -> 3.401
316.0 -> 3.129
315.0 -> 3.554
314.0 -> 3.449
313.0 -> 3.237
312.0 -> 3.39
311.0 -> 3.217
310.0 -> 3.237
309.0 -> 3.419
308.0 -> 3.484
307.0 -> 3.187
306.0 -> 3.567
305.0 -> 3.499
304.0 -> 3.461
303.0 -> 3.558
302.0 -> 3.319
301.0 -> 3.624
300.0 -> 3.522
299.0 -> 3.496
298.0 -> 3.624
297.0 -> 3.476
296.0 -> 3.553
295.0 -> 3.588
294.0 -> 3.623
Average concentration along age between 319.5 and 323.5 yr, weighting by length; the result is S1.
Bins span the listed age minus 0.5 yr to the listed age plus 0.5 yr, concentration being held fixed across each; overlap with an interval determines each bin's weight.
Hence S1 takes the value 2.67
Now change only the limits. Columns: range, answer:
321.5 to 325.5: 2.15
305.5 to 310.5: 3.38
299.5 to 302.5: 3.49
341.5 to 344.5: 3.14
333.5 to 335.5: 2.44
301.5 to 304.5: 3.45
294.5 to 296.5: 3.57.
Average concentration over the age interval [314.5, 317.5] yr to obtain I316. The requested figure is 3.36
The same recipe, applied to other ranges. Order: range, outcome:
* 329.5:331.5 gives 1.73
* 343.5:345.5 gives 3.19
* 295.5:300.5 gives 3.53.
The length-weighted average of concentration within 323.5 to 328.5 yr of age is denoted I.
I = 1.67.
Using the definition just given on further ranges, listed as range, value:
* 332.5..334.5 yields 2.31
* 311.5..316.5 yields 3.35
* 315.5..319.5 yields 3.17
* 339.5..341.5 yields 3.08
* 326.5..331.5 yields 1.56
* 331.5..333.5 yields 2.14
